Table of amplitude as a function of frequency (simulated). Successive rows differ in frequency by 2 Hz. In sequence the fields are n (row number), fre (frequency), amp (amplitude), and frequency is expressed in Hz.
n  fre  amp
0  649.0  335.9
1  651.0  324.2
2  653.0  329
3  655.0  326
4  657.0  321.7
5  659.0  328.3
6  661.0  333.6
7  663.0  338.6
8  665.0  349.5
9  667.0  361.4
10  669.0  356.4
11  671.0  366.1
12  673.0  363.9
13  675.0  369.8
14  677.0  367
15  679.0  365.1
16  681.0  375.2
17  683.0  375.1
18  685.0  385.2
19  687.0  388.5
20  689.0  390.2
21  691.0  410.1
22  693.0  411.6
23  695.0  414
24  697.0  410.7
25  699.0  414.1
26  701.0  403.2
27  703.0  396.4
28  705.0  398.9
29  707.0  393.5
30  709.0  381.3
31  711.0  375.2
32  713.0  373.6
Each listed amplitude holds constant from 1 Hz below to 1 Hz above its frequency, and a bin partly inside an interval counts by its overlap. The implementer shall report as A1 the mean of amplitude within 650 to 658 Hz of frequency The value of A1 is 325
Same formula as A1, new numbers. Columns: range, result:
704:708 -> 396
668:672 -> 361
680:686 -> 378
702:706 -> 398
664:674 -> 359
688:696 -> 406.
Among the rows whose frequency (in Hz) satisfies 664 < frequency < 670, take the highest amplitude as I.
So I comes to 361.4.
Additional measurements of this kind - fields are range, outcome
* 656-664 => 338.6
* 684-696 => 414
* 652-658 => 329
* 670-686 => 385.2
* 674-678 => 369.8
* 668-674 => 366.1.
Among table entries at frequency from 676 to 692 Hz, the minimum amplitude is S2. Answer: 365.1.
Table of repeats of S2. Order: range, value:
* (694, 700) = 410.7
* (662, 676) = 338.6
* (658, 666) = 328.3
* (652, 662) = 321.7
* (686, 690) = 388.5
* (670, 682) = 363.9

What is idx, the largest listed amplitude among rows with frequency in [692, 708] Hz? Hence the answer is 414.1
